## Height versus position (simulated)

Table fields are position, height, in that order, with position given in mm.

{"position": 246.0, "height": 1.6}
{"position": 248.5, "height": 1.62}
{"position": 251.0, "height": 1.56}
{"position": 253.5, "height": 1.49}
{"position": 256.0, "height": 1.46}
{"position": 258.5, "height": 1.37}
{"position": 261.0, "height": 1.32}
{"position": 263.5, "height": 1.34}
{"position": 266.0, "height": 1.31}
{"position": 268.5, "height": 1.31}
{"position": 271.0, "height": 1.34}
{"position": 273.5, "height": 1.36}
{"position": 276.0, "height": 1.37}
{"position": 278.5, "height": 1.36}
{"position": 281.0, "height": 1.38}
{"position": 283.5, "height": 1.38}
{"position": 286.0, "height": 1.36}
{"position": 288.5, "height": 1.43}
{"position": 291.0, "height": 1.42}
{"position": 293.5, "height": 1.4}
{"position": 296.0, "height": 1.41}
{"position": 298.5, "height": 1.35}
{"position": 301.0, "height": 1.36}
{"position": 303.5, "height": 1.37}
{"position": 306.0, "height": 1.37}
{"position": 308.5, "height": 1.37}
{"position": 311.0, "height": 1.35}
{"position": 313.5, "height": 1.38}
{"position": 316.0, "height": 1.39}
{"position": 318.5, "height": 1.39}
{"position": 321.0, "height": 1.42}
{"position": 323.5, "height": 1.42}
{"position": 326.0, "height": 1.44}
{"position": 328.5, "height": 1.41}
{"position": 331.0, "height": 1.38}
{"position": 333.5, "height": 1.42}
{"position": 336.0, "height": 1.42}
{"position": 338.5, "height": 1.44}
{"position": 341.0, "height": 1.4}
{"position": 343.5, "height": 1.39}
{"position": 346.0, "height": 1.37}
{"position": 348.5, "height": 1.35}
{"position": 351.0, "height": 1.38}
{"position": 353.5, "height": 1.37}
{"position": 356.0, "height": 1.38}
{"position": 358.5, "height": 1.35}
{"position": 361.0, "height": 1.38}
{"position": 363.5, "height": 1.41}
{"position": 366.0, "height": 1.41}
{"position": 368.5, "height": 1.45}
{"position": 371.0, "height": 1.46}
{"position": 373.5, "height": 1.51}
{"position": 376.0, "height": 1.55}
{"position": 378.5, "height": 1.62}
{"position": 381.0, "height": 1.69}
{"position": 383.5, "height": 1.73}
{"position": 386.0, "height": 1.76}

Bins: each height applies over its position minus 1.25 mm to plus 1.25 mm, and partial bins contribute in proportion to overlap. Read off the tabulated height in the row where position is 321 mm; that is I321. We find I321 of 1.42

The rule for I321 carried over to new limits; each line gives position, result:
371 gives 1.46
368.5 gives 1.45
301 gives 1.36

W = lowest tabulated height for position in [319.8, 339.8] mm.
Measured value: 1.38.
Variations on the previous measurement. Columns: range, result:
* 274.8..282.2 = 1.36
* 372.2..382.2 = 1.51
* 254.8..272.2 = 1.31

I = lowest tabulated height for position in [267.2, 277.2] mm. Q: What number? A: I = 1.31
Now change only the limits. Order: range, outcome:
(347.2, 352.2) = 1.35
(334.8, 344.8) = 1.39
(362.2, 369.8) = 1.41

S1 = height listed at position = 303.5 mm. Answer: 1.37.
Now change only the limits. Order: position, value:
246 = 1.6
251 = 1.56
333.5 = 1.42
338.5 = 1.44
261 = 1.32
